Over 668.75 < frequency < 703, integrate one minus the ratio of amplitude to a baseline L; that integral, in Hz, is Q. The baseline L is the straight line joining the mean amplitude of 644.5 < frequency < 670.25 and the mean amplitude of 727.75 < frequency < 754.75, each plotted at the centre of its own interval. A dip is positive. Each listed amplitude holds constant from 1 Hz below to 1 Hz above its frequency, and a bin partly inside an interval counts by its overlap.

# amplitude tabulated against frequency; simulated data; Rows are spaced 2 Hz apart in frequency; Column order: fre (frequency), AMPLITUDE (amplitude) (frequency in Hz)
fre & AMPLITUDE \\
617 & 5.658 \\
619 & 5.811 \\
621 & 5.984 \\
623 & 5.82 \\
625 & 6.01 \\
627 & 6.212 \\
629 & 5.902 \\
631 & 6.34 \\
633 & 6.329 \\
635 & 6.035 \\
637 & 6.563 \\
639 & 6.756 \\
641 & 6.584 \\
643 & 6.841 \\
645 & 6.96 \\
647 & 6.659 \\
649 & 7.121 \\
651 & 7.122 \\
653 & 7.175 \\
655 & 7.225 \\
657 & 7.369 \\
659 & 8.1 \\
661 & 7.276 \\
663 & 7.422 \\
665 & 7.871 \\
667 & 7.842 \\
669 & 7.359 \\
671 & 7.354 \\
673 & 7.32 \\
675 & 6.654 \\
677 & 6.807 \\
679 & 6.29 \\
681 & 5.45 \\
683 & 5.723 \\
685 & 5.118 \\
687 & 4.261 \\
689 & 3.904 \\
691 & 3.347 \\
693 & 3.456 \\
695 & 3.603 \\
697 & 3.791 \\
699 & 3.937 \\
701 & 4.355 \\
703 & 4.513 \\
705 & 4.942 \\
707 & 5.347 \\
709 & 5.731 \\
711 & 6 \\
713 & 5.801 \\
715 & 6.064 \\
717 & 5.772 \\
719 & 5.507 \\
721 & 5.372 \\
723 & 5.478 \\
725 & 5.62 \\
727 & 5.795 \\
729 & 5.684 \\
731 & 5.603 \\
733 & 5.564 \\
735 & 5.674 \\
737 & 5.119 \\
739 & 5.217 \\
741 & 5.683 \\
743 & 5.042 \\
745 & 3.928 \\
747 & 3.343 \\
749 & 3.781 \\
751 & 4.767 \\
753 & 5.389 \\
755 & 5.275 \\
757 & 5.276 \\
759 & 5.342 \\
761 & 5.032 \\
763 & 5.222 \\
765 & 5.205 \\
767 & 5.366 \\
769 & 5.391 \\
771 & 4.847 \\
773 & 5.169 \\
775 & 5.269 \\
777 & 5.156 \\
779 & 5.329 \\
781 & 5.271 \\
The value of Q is 7.6 Hz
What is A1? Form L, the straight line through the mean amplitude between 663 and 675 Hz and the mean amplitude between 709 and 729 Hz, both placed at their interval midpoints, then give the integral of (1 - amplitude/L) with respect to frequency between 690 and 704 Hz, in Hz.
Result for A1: 5.6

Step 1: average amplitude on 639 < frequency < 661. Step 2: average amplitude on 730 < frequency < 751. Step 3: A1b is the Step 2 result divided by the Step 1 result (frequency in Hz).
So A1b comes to 0.69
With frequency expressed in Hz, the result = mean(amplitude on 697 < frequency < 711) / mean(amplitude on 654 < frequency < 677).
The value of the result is 0.65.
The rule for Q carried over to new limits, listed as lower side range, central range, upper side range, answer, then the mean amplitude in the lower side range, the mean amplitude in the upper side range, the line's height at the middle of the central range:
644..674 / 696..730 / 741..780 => 4.36 Hz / 7.35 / 4.97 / 6.08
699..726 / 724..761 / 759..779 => 1.16 Hz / 5.37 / 5.2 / 5.28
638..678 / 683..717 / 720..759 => 7.77 Hz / 7.19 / 5.14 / 6.14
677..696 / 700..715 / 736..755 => -1.89 Hz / 4.69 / 4.73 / 4.7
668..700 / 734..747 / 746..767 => 0.00 Hz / 5.27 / 4.89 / 4.97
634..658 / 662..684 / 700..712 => -2.92 Hz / 6.87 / 5.15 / 6.09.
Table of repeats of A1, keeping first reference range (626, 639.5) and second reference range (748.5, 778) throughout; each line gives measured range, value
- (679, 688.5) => 1.04 Hz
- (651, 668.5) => -4.23 Hz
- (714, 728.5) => -0.43 Hz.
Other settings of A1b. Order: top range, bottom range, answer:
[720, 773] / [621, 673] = 0.75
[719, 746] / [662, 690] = 0.84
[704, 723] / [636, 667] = 0.78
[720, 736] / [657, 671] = 0.74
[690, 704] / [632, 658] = 0.57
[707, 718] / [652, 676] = 0.79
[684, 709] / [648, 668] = 0.57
